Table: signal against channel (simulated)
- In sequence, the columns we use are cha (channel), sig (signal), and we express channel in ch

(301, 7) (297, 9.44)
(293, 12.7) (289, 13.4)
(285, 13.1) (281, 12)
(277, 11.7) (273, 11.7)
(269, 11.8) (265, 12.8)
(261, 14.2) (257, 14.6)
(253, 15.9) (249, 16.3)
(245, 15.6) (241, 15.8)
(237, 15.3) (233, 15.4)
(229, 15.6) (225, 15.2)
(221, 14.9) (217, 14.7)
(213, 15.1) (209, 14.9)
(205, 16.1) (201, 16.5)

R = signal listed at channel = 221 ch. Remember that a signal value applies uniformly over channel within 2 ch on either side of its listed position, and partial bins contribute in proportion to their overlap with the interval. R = 14.9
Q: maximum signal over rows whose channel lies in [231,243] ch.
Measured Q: 15.8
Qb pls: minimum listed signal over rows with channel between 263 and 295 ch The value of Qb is 11.7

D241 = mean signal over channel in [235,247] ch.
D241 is 15.6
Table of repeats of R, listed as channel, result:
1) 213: 15.1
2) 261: 14.2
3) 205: 16.1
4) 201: 16.5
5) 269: 11.8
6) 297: 9.44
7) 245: 15.6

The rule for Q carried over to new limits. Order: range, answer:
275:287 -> 13.1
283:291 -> 13.4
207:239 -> 15.6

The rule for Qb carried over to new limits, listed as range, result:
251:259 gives 14.6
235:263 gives 14.2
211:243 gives 14.7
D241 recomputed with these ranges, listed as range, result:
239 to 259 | 15.6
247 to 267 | 14.8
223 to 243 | 15.5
